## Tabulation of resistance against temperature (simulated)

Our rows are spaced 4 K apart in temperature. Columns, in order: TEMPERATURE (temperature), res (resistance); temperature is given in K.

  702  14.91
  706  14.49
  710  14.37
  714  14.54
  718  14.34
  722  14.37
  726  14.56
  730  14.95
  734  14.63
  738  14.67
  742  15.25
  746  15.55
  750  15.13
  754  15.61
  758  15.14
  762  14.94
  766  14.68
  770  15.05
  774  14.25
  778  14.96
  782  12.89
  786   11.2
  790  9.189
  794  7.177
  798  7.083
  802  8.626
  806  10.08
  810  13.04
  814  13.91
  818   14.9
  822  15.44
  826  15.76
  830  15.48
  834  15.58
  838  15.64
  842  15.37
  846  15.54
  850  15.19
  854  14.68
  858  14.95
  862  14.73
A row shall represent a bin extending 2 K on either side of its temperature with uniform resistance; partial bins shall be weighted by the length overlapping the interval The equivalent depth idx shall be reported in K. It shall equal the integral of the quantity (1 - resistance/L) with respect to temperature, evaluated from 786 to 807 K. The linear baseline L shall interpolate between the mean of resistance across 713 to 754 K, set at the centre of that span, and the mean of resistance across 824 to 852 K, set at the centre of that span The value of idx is 9.13 K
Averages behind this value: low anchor 14.8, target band 8.62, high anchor 15.5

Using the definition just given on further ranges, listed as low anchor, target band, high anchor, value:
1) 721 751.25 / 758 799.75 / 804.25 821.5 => 5.1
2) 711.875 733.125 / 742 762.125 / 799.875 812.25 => -3.3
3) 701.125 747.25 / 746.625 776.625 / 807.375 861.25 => -0.4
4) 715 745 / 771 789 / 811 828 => 2.0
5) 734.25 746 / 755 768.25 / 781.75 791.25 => -1.9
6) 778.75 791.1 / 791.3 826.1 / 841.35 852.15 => 4.5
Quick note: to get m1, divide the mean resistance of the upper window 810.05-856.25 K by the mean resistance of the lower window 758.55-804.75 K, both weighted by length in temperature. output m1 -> 1.3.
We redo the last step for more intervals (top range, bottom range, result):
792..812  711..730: 0.63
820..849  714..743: 1.06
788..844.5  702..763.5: 0.86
